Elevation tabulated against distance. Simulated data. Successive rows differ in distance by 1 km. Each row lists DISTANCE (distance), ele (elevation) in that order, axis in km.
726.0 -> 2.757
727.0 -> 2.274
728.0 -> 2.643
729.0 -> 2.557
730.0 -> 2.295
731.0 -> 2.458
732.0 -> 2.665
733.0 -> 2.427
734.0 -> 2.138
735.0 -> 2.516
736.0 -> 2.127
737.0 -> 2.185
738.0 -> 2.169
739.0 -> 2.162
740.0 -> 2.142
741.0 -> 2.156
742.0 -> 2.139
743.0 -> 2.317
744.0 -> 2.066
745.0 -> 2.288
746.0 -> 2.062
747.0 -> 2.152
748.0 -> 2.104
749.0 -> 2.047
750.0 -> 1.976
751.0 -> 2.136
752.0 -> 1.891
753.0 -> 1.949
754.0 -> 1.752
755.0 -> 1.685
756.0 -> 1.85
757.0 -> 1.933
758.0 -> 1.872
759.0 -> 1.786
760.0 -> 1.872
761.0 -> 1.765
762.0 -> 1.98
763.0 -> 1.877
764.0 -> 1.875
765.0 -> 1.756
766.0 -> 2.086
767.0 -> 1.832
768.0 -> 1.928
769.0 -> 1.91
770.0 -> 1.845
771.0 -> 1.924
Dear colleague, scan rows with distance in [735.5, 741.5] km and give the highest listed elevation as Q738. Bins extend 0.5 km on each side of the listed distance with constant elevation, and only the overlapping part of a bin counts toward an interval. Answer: 2.185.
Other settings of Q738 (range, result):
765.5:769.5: 2.086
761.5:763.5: 1.98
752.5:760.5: 1.949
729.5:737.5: 2.665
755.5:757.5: 1.933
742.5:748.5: 2.317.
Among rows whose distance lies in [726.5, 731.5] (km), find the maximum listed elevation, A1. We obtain 2.643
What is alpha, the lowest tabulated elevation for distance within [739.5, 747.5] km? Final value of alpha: 2.062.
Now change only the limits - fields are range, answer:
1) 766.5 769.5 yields 1.832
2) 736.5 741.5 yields 2.142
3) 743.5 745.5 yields 2.066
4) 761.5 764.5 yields 1.875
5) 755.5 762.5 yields 1.765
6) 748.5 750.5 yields 1.976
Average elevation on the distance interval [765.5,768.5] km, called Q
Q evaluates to 1.95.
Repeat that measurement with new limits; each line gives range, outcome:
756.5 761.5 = 1.85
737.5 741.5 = 2.16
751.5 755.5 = 1.82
